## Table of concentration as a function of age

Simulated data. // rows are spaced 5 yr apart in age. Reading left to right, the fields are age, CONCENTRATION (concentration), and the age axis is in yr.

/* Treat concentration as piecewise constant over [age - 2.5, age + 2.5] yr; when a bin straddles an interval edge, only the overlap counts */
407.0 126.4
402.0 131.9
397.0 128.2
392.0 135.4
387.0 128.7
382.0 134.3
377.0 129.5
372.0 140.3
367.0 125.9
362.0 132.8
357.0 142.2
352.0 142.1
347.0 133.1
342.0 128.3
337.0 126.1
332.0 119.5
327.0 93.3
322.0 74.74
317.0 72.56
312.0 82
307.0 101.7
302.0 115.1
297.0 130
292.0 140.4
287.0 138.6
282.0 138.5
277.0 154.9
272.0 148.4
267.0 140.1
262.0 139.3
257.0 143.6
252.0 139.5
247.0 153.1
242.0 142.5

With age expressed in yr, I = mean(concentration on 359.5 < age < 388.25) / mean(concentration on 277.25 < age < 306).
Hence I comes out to 1.00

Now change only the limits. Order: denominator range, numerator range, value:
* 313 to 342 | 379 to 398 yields 1.33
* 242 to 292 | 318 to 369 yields 0.84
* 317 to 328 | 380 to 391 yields 1.65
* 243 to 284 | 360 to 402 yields 0.91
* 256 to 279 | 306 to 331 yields 0.59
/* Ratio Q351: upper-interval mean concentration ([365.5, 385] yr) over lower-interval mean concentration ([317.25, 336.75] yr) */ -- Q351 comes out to 1.4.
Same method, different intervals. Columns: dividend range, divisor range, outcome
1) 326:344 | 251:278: 0.82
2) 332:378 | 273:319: 1.10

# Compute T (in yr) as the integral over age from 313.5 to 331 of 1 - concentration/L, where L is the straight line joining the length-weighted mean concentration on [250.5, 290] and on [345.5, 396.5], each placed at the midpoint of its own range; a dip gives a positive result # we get 6.9 yr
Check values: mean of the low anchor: 143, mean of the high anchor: 134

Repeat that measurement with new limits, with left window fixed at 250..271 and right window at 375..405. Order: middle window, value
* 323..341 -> 3.3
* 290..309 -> 2.3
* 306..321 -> 6.0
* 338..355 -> 0.1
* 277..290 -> -0.2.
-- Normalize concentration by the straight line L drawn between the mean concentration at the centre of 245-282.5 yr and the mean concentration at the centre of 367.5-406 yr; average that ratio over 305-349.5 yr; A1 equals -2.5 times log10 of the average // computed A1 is 0.312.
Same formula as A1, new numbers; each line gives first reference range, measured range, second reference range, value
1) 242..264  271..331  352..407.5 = 0.21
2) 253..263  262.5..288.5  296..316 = -0.13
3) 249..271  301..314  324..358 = 0.32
